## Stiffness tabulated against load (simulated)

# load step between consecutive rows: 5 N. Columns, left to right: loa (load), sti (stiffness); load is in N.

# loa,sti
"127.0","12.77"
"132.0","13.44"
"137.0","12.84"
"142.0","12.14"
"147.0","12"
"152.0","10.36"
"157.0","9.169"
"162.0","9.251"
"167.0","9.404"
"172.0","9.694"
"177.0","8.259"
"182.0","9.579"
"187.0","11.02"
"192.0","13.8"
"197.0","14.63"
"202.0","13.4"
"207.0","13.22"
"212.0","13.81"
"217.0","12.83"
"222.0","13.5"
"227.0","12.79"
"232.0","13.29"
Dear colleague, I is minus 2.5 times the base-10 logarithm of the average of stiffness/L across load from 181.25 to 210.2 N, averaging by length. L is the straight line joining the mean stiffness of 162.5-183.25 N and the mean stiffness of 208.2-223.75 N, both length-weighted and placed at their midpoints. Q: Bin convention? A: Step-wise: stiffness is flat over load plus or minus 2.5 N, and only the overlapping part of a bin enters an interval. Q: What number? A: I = -0.125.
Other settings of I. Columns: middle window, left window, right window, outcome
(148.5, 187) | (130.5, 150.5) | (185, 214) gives 0.32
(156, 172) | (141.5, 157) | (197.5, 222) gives 0.24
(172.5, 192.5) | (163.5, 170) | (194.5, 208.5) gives 0.12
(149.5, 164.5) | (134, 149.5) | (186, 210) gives 0.30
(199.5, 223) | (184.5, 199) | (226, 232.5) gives -0.02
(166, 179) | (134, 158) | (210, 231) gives 0.31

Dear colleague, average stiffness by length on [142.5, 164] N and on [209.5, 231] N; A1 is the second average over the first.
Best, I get 1.3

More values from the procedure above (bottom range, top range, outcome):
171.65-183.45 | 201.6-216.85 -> 1.48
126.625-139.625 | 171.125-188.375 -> 0.73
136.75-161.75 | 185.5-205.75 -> 1.21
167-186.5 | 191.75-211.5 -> 1.46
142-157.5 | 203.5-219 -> 1.22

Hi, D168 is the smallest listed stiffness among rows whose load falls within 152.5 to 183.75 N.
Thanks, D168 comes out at 8.259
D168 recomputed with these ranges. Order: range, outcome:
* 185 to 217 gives 11.02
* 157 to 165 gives 9.169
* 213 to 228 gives 12.79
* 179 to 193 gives 9.579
